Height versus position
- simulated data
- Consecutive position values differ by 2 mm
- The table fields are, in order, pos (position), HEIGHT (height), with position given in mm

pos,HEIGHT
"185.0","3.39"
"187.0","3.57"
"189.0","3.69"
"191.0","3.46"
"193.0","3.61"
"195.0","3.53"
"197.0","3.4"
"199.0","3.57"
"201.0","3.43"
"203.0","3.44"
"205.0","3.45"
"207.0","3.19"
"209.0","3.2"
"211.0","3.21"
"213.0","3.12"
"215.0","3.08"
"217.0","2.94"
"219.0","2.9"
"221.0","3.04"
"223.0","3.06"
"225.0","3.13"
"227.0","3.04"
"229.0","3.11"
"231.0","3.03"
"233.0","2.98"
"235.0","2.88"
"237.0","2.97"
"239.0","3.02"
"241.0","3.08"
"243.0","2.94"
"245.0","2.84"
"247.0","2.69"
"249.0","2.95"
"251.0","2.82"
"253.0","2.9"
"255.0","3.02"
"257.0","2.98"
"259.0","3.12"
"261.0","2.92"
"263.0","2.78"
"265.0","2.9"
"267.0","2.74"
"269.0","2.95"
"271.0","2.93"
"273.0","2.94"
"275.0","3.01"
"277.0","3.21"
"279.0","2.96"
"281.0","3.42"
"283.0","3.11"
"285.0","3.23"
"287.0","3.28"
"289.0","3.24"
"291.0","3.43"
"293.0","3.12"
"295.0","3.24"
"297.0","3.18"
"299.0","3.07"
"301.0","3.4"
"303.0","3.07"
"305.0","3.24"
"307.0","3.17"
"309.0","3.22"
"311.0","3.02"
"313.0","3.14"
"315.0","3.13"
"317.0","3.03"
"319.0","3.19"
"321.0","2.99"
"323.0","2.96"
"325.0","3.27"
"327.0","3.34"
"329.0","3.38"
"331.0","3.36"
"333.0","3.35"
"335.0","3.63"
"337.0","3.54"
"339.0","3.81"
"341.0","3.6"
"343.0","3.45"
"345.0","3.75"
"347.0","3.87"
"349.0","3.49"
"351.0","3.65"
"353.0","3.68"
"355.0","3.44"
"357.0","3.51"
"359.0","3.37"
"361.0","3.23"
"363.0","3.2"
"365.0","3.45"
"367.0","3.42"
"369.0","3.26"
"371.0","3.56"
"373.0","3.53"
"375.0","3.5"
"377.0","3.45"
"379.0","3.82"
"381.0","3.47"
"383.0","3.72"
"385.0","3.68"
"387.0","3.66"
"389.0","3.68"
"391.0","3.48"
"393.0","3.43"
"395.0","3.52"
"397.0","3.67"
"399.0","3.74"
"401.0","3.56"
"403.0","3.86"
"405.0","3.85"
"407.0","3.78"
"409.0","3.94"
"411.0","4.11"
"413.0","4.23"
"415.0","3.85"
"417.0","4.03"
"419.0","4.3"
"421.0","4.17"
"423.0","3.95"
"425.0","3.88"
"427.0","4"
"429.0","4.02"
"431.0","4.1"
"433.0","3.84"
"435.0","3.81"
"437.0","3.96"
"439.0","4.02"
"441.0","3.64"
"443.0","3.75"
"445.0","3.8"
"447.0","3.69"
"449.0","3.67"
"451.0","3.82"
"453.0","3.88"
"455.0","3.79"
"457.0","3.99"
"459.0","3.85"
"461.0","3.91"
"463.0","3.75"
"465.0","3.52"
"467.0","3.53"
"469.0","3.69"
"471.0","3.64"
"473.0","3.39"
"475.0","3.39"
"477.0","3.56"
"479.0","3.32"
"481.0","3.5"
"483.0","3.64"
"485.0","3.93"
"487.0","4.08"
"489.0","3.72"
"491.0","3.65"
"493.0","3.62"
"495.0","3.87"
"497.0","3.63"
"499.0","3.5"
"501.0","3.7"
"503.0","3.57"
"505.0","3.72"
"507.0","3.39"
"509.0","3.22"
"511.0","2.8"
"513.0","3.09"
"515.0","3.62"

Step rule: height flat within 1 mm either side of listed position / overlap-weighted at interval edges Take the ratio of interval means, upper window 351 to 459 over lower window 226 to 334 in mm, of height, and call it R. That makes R 1.2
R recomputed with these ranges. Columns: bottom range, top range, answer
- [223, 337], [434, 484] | 1.20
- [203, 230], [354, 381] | 1.10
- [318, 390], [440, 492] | 1.06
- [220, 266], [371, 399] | 1.21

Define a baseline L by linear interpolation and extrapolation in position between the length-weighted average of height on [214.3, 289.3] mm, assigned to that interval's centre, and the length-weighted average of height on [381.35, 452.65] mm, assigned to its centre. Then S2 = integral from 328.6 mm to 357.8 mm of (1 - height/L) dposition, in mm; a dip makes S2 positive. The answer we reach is -0.9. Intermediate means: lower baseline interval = 3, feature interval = 3.57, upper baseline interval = 3.83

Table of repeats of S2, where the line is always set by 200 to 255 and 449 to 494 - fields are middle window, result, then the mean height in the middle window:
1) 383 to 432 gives -4.55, 3.85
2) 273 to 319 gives 0.82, 3.17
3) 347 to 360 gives -0.65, 3.55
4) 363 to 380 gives -0.26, 3.48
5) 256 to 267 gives 0.77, 2.92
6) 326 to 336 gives -0.27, 3.41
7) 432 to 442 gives -0.71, 3.85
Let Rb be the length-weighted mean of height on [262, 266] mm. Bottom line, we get 2.84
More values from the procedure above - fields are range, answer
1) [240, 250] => 2.9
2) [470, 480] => 3.46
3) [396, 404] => 3.71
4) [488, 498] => 3.7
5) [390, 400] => 3.57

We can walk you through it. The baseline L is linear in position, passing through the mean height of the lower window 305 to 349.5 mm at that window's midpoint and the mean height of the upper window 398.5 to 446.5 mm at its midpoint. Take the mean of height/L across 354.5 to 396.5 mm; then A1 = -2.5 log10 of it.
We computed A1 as 0.04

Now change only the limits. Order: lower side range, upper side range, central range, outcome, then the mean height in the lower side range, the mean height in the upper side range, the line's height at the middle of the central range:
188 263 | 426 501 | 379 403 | -0.02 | 3.12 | 3.74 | 3.55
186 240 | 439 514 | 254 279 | 0.12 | 3.22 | 3.63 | 3.31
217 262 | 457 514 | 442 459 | -0.09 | 2.97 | 3.59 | 3.5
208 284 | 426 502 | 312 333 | 0.02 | 3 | 3.74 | 3.26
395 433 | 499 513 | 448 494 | -0.03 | 3.93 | 3.39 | 3.59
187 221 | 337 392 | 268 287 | 0.11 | 3.32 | 3.55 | 3.43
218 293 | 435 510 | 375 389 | -0.07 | 3.02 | 3.69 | 3.41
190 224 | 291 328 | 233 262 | 0.10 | 3.27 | 3.16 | 3.23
